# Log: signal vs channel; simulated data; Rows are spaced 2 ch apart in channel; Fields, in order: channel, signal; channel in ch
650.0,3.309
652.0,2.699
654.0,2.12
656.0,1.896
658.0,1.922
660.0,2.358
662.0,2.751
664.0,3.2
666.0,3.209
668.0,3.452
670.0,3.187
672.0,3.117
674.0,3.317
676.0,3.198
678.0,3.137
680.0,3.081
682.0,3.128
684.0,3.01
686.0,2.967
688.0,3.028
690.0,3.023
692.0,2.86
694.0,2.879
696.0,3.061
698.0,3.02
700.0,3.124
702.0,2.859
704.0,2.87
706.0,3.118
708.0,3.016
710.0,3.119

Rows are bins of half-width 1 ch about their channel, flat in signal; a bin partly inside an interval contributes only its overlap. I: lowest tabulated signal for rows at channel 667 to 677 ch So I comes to 3.117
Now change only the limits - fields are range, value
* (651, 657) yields 1.896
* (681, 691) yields 2.967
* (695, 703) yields 2.859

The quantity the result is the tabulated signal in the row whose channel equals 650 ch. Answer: 3.309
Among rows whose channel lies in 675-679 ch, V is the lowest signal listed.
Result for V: 3.137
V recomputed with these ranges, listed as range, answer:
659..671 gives 2.358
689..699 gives 2.86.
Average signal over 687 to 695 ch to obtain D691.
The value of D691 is 2.95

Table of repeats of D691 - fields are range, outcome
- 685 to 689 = 3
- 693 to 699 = 2.99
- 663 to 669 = 3.29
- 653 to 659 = 1.98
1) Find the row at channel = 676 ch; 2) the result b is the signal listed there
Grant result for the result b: 3.198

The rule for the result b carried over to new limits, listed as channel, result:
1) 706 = 3.118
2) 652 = 2.699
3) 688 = 3.028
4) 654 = 2.12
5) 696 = 3.061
